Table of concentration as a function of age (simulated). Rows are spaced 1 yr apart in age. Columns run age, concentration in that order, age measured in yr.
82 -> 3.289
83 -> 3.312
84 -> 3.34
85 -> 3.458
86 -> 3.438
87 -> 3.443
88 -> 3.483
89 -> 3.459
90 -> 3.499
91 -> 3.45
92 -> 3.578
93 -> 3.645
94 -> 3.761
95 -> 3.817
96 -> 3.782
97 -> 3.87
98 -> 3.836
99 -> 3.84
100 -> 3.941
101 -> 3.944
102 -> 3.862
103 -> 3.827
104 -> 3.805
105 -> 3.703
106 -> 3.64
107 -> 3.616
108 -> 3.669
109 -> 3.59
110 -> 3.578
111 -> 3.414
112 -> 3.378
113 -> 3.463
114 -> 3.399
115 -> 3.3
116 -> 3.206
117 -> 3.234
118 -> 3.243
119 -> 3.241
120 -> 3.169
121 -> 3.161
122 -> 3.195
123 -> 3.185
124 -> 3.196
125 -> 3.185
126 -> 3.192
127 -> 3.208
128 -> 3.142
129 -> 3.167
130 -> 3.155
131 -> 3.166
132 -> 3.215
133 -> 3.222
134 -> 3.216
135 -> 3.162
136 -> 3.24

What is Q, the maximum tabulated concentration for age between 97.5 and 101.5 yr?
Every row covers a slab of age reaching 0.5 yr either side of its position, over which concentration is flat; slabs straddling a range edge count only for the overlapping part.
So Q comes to 3.944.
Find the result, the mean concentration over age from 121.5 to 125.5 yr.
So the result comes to 3.19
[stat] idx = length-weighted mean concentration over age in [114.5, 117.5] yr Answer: 3.25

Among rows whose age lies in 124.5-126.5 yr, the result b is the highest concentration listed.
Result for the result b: 3.192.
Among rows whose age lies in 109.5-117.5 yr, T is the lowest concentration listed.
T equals 3.206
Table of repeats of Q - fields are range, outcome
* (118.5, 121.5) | 3.241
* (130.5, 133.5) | 3.222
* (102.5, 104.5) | 3.827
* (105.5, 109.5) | 3.669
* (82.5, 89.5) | 3.483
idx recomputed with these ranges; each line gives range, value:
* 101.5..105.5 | 3.8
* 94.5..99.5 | 3.83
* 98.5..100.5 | 3.89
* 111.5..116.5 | 3.35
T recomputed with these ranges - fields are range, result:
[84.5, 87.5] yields 3.438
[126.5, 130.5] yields 3.142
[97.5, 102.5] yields 3.836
